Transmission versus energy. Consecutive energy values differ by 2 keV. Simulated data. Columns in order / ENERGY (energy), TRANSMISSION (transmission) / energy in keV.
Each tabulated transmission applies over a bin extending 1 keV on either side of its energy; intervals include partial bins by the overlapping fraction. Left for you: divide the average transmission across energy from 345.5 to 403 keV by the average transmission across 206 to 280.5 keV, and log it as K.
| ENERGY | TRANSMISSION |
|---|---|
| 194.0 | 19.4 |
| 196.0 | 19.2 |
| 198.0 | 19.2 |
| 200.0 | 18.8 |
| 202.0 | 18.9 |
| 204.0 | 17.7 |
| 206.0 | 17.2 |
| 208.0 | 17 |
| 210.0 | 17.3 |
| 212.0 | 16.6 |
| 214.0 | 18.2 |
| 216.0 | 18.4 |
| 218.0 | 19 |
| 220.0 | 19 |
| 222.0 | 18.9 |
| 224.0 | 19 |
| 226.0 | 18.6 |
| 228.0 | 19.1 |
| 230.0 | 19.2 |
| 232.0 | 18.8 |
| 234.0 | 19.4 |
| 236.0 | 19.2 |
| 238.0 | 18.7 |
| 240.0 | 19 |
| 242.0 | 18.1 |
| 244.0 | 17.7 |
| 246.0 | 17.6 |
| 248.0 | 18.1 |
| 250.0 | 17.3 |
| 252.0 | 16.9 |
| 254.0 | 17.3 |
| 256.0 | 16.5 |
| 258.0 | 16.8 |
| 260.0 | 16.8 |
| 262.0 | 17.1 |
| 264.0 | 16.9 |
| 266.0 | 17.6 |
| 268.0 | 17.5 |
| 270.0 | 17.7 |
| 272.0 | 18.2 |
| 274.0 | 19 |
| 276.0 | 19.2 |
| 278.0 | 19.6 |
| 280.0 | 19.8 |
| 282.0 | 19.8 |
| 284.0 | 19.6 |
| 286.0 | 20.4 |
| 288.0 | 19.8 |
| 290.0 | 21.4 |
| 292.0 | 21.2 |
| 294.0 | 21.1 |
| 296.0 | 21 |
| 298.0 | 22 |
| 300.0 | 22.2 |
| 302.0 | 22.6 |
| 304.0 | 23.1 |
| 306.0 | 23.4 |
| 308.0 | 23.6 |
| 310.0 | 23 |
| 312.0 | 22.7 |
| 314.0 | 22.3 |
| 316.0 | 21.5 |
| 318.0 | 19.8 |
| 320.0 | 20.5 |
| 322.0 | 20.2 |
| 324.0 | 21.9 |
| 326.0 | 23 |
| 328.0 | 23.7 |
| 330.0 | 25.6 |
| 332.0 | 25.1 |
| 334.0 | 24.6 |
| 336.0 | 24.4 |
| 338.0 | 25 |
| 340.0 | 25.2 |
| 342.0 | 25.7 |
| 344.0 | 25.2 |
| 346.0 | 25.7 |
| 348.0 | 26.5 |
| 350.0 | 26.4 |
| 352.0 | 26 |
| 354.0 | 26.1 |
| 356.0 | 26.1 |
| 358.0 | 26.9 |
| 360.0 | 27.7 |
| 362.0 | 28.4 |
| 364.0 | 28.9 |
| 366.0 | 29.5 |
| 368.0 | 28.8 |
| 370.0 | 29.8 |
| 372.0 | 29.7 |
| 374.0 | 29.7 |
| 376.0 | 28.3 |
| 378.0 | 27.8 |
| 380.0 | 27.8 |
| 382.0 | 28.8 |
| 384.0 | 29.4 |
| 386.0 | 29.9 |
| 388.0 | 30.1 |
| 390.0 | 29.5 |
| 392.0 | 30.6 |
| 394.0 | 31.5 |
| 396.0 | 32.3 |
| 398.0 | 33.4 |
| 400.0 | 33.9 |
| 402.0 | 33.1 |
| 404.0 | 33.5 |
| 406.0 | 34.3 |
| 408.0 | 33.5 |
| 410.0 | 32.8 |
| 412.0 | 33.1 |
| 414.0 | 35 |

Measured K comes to 1.61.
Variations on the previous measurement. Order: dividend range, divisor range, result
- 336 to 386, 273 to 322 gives 1.30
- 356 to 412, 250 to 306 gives 1.57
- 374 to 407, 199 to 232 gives 1.68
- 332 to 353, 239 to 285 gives 1.41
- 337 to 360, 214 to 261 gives 1.42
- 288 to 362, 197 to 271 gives 1.31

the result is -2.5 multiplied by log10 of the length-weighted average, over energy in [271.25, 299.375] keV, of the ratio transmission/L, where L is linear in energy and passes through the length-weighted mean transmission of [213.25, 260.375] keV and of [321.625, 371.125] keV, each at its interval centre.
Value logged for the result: 0.076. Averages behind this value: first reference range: 18.3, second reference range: 25.9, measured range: 20.2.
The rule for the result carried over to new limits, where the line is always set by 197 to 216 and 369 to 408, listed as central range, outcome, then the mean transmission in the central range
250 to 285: 0.23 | 18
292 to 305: 0.12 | 21.9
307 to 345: 0.13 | 23.3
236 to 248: 0.12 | 18.3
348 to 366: 0.05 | 27.2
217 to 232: 0.01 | 19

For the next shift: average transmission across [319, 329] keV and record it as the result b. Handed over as 21.9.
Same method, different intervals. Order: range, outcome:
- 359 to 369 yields 28.7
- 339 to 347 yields 25.4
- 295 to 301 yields 21.7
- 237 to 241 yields 18.9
